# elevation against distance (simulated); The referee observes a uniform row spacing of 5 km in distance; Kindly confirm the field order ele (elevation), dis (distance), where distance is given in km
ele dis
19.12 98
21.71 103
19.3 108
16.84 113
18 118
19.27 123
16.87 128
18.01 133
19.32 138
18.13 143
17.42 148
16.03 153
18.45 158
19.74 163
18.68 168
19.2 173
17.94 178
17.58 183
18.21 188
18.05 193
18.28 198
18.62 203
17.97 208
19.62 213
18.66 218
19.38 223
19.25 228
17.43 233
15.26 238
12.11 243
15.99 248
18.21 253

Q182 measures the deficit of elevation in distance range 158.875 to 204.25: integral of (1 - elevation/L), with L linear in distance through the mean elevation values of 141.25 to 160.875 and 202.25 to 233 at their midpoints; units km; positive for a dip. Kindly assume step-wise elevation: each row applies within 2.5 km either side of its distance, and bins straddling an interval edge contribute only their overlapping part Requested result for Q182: -0.9 km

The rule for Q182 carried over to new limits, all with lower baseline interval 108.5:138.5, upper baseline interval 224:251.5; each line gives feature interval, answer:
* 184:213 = -2.5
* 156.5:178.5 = -1.9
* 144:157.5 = 0.4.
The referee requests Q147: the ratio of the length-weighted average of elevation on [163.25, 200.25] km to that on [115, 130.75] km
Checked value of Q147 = 1.02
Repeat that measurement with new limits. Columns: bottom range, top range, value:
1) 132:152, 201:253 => 0.97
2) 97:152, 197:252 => 0.95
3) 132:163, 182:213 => 1.01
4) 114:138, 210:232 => 1.05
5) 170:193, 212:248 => 0.94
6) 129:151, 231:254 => 0.86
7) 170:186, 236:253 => 0.82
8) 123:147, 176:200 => 0.99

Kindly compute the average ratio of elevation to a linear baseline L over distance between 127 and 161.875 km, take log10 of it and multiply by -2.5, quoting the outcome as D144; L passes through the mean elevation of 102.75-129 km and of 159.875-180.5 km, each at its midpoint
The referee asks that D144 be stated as 0.05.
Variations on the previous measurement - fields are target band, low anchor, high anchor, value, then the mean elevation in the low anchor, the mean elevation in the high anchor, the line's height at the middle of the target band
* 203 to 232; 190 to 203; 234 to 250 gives -0.140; 18.3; 14.7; 16.6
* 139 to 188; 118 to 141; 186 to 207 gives 0.007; 18.3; 18.3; 18.3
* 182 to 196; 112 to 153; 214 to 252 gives -0.036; 17.9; 17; 17.4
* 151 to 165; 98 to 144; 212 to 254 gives 0.005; 18.6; 17.2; 18.2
